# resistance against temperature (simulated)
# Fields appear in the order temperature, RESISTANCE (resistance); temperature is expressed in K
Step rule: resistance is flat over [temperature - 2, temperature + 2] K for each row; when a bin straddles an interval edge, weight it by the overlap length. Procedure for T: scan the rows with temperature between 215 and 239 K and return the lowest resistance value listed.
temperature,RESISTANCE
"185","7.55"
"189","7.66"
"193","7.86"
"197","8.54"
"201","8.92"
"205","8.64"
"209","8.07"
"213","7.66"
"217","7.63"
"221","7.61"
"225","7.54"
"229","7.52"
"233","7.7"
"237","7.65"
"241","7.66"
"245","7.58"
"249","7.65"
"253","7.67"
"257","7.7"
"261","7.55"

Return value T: 7.52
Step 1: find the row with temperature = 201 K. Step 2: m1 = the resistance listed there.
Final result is 8.92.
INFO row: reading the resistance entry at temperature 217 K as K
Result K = 7.63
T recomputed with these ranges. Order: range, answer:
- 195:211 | 8.07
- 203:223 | 7.61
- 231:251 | 7.58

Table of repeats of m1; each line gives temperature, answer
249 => 7.65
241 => 7.66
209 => 8.07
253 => 7.67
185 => 7.55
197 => 8.54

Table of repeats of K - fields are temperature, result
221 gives 7.61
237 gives 7.65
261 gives 7.55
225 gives 7.54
